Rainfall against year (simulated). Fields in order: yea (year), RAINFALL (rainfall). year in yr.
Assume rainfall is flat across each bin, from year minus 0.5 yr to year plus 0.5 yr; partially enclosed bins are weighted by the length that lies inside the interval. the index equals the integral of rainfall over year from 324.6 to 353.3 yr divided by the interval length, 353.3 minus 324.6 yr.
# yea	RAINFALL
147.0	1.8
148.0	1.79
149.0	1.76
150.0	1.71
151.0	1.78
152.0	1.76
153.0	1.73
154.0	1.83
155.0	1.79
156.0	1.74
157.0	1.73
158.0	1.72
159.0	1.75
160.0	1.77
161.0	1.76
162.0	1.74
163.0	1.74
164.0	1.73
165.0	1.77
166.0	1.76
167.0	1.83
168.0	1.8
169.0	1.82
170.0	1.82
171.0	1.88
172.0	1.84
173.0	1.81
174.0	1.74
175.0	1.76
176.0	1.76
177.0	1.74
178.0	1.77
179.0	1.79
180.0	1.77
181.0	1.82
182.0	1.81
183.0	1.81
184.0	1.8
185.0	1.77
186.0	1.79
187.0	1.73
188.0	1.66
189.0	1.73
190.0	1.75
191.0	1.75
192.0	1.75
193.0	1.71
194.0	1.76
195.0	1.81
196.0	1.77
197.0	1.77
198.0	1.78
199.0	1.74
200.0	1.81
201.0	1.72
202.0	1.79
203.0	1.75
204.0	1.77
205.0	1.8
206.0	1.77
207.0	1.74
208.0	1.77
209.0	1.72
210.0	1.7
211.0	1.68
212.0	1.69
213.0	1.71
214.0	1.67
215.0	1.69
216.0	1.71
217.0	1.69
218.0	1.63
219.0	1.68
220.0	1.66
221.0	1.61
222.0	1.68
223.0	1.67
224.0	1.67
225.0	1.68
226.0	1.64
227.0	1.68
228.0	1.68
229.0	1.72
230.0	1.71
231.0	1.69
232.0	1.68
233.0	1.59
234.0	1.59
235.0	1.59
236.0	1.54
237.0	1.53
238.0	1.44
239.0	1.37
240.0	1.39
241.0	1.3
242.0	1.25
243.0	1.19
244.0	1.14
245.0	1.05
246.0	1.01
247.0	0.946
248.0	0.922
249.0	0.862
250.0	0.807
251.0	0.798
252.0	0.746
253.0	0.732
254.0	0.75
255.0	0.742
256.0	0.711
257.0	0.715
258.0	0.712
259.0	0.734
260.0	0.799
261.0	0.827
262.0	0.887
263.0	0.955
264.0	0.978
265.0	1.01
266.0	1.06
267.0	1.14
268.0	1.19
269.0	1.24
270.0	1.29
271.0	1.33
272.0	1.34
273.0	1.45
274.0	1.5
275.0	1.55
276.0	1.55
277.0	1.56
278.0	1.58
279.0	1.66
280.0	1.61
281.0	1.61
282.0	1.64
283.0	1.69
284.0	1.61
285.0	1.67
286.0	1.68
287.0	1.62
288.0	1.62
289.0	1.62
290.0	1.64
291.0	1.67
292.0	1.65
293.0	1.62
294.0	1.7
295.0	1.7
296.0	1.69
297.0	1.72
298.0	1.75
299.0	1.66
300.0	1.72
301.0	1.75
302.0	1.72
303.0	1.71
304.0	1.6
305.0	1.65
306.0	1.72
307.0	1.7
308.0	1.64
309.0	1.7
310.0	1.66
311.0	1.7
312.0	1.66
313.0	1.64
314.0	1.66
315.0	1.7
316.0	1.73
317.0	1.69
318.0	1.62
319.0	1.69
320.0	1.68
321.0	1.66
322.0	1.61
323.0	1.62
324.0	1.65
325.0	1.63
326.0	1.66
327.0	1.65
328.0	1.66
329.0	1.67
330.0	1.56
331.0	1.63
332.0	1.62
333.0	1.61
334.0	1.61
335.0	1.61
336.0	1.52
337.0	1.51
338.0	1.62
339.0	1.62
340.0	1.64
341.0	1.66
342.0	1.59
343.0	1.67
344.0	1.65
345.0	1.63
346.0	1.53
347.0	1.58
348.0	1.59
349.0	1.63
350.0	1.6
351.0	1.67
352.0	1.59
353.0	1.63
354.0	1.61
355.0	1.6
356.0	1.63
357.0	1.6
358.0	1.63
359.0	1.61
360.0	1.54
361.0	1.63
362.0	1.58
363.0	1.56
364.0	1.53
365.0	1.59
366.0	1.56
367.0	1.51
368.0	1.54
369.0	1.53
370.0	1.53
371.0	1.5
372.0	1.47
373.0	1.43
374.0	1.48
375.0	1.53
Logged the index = 1.62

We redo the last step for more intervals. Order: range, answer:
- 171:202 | 1.77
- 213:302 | 1.4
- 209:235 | 1.67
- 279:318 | 1.67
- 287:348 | 1.65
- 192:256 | 1.5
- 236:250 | 1.18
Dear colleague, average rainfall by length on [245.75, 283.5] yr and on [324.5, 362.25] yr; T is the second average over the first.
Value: 1.44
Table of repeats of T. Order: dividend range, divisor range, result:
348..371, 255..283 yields 1.31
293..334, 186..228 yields 0.97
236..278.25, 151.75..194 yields 0.62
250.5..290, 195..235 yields 0.72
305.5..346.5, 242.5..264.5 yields 1.90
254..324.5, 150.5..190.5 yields 0.83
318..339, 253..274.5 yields 1.61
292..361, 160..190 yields 0.93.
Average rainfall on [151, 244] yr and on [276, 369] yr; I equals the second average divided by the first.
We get 1.0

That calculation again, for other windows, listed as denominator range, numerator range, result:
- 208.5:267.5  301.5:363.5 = 1.25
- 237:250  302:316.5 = 1.45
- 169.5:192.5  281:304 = 0.94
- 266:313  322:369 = 1.01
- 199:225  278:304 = 0.97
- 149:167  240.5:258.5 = 0.52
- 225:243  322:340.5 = 1.05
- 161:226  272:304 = 0.94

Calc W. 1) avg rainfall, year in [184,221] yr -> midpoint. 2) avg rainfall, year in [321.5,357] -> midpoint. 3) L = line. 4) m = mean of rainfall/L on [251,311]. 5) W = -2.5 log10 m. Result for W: 0.19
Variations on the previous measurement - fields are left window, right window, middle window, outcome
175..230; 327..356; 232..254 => 0.39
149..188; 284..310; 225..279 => 0.37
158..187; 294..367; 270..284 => 0.10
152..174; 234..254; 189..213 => -0.19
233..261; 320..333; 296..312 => -0.15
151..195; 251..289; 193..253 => -0.02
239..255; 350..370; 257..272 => 0.08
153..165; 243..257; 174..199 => -0.19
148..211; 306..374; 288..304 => -0.02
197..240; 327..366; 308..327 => -0.03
